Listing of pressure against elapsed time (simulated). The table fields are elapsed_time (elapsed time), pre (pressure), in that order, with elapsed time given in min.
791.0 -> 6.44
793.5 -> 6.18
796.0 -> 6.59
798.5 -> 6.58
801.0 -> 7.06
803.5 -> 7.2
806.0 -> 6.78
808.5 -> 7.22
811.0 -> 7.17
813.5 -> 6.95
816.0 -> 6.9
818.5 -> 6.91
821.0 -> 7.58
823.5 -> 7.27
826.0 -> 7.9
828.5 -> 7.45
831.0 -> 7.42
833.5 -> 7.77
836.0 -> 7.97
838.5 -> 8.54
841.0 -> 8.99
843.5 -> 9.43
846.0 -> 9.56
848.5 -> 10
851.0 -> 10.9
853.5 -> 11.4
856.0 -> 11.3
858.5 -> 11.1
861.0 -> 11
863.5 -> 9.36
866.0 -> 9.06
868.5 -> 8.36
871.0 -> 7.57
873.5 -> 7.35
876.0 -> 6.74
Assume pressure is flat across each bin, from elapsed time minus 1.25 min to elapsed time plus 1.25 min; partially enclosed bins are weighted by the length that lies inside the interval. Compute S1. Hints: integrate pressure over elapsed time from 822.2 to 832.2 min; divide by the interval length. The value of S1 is 7.51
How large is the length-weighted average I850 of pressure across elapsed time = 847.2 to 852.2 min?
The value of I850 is 10.4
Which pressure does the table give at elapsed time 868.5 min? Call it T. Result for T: 8.36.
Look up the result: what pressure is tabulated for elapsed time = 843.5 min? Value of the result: 9.43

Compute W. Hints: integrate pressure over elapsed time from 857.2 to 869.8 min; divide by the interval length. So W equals 9.77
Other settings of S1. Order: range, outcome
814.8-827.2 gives 7.31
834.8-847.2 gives 8.9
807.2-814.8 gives 7.11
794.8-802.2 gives 6.74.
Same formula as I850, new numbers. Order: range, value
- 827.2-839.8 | 7.83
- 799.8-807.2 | 7.01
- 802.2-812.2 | 7.09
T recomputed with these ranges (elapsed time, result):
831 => 7.42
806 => 6.78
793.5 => 6.18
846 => 9.56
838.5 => 8.54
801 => 7.06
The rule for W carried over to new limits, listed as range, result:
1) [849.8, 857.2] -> 11.2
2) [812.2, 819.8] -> 6.93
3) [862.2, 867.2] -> 9.23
